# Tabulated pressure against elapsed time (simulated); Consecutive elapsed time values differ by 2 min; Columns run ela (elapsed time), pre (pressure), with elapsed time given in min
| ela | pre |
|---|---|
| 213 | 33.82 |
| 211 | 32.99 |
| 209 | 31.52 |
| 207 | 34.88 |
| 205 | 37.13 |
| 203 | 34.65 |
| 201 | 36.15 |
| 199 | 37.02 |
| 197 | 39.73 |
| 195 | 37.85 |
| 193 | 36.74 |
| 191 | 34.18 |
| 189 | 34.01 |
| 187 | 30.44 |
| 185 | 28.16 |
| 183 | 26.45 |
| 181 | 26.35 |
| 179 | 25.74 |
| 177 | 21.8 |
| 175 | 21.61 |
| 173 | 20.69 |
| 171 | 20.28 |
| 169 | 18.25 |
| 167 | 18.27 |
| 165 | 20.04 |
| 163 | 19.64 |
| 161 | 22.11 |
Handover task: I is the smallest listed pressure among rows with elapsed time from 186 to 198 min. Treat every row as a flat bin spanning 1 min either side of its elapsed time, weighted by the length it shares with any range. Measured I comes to 30.44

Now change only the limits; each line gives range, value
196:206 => 34.65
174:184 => 21.61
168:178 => 18.25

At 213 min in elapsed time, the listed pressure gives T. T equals 33.82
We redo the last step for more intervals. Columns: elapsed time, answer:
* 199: 37.02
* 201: 36.15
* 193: 36.74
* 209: 31.52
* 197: 39.73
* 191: 34.18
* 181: 26.35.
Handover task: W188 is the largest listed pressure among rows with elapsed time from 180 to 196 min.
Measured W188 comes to 37.85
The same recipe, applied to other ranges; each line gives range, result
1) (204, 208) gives 37.13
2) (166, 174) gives 20.69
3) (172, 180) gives 25.74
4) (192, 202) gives 39.73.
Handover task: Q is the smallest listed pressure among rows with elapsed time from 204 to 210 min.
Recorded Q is 31.52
